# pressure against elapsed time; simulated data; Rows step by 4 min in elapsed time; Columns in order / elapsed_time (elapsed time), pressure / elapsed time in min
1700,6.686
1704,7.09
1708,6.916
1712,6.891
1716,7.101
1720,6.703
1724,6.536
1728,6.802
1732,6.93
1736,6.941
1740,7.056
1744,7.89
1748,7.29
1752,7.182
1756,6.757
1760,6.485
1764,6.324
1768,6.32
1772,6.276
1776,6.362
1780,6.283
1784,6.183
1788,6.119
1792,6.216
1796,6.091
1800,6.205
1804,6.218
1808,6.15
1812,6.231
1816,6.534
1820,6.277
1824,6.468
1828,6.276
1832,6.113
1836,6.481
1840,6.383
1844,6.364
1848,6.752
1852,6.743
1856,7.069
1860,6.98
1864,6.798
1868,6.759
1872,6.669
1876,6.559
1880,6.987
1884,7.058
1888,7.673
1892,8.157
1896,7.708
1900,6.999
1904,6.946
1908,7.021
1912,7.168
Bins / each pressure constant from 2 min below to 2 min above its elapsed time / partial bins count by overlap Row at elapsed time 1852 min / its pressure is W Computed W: 6.743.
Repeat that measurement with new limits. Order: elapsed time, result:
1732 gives 6.93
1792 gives 6.216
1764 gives 6.324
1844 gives 6.364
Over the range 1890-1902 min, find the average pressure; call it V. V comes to 7.62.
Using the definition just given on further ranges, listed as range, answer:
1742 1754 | 7.45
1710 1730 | 6.81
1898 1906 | 6.97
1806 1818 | 6.3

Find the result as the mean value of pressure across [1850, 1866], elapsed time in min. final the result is 6.9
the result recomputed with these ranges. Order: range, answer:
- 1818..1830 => 6.34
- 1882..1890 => 7.37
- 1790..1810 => 6.18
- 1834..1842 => 6.43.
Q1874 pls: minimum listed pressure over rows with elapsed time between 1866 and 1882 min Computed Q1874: 6.559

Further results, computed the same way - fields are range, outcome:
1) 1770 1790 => 6.119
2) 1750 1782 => 6.276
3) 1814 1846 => 6.113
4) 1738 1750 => 7.056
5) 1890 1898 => 7.708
